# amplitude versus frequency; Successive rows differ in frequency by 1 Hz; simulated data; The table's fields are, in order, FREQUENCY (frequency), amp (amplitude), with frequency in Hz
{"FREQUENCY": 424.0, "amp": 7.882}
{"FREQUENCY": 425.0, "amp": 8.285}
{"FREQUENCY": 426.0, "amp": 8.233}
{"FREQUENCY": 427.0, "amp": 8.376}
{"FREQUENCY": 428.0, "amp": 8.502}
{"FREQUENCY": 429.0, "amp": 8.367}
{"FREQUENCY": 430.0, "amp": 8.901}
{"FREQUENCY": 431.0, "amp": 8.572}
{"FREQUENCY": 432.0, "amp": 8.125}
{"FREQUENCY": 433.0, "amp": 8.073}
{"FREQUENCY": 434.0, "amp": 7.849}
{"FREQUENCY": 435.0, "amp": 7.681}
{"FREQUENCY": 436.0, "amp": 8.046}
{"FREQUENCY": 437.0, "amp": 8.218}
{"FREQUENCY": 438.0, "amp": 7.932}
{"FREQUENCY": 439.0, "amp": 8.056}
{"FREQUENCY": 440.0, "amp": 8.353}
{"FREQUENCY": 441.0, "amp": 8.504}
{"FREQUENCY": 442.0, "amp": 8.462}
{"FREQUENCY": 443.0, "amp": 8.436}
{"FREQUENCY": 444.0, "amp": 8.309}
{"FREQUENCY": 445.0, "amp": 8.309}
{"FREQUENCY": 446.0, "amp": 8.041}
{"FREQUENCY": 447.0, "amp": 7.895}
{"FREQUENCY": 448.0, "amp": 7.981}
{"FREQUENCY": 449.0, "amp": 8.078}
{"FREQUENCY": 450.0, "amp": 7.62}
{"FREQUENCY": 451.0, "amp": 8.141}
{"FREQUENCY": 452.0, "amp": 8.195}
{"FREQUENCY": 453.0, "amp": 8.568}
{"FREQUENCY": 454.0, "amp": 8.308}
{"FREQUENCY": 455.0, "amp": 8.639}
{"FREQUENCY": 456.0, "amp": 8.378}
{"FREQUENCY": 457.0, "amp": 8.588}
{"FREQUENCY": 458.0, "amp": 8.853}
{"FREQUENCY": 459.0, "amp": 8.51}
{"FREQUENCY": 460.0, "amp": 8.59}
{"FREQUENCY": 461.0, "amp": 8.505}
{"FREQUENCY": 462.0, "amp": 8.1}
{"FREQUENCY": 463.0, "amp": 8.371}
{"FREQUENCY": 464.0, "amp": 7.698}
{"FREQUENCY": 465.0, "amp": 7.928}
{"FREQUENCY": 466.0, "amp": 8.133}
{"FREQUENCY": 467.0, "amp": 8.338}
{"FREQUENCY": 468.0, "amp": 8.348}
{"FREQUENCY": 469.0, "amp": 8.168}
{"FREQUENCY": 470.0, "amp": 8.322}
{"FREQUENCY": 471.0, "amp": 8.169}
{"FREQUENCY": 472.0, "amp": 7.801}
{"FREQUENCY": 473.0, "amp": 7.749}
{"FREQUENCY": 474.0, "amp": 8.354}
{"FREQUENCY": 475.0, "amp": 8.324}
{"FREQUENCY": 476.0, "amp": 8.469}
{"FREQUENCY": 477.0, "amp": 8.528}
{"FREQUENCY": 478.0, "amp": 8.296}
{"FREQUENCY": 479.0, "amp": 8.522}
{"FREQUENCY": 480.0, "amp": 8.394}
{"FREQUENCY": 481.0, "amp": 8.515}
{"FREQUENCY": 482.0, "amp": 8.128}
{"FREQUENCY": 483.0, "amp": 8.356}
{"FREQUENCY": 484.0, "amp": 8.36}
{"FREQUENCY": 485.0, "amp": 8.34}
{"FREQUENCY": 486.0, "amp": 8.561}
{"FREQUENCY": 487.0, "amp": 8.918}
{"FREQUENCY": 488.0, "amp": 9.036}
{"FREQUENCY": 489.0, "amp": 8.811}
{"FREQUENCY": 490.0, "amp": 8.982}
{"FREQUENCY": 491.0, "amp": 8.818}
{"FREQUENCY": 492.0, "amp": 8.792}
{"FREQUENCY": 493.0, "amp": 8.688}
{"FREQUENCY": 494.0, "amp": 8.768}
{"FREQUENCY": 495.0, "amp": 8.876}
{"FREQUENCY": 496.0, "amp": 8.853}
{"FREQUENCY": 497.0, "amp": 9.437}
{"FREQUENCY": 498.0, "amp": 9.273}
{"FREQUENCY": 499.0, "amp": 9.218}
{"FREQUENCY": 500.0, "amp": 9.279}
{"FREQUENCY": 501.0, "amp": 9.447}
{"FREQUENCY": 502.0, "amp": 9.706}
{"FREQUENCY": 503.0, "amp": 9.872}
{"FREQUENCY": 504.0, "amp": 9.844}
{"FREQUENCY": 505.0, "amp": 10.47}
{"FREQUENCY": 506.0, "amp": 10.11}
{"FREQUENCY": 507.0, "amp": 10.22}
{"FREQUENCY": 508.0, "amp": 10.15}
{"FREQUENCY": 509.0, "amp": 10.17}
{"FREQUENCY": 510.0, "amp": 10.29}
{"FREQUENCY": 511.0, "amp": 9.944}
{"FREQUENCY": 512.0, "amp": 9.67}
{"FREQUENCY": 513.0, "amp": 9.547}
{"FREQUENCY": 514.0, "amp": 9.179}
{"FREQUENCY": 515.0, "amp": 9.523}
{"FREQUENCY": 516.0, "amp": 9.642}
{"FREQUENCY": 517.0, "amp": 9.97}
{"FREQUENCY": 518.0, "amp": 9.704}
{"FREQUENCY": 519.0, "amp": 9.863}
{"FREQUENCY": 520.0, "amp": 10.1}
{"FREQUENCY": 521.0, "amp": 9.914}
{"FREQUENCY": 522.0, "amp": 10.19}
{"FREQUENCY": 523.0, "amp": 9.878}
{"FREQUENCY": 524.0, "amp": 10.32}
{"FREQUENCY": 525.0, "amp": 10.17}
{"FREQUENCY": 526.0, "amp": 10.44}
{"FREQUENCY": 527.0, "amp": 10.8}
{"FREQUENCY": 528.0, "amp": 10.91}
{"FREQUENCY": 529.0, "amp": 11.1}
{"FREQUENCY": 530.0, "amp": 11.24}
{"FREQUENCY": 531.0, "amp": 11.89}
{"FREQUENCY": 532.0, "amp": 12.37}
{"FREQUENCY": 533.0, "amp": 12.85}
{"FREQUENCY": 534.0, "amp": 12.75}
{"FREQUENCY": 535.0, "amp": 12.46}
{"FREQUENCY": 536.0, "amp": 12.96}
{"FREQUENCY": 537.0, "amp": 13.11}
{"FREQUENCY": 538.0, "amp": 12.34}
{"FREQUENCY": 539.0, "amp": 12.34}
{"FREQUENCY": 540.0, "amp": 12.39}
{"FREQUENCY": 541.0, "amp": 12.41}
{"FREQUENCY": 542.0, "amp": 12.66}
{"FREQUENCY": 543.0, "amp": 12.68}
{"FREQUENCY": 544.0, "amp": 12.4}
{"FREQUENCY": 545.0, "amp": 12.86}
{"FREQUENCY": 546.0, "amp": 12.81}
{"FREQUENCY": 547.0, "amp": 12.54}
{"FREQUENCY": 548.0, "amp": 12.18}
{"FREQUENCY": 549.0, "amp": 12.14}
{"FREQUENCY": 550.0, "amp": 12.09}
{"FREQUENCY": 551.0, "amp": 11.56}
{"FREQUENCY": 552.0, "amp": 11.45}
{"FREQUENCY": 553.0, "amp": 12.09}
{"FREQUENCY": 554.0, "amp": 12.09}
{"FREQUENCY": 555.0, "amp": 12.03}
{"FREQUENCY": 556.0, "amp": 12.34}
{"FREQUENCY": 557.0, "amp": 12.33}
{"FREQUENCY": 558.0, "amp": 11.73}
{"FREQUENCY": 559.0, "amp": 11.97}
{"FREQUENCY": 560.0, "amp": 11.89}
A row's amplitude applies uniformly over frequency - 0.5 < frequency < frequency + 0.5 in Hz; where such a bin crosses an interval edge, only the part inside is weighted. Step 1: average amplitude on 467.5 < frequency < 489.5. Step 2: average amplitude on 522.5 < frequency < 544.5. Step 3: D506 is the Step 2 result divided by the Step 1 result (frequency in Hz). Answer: 1.41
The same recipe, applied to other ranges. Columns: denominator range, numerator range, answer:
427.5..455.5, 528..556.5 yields 1.49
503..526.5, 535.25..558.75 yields 1.24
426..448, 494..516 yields 1.17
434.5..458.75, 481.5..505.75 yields 1.10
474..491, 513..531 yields 1.20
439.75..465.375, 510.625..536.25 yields 1.29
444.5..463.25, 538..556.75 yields 1.48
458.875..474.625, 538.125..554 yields 1.50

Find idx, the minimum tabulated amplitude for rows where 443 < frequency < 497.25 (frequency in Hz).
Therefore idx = 7.62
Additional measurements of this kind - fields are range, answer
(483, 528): 8.34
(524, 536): 10.17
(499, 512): 9.218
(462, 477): 7.698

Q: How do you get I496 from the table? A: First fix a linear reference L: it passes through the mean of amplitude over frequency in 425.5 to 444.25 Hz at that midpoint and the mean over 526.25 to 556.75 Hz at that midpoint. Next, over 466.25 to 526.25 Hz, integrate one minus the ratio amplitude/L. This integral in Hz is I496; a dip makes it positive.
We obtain 7.80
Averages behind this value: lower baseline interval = 8.26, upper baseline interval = 12.2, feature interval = 9.16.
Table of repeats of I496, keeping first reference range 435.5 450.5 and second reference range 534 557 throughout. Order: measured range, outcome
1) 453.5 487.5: 3.39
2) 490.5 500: 1.21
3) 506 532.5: 2.39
